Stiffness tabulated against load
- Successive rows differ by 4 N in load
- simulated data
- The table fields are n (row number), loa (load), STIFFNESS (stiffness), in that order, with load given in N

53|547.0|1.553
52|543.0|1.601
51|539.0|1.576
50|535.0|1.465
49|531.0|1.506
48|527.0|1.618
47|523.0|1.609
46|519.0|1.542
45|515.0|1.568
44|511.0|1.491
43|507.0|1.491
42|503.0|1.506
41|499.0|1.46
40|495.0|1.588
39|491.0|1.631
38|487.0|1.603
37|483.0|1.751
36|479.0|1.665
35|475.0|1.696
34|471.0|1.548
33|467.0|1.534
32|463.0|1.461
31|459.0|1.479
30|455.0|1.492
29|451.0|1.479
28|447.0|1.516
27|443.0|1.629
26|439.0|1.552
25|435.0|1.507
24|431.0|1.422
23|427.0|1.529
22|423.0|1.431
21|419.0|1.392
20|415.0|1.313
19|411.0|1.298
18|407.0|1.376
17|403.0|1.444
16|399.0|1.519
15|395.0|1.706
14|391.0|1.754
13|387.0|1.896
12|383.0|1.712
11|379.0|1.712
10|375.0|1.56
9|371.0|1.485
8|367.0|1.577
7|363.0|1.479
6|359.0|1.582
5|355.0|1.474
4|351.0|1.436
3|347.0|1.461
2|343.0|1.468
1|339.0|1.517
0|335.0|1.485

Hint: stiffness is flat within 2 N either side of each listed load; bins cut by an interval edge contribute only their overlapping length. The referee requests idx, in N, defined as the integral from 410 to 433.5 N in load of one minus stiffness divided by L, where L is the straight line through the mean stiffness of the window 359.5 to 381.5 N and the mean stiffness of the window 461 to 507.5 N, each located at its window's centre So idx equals 2.5 N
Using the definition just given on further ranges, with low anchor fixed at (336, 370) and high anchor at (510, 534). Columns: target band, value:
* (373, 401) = -3.42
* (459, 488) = -1.15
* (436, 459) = 0.03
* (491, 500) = -0.05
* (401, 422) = 2.08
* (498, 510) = 0.47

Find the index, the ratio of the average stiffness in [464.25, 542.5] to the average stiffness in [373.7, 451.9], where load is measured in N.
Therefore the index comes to 1.02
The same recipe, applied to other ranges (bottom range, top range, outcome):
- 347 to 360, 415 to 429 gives 0.96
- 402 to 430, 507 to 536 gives 1.10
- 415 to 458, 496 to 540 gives 1.03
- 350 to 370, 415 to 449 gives 0.98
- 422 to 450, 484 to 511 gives 1.02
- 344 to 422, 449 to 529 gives 1.02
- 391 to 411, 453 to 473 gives 0.99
